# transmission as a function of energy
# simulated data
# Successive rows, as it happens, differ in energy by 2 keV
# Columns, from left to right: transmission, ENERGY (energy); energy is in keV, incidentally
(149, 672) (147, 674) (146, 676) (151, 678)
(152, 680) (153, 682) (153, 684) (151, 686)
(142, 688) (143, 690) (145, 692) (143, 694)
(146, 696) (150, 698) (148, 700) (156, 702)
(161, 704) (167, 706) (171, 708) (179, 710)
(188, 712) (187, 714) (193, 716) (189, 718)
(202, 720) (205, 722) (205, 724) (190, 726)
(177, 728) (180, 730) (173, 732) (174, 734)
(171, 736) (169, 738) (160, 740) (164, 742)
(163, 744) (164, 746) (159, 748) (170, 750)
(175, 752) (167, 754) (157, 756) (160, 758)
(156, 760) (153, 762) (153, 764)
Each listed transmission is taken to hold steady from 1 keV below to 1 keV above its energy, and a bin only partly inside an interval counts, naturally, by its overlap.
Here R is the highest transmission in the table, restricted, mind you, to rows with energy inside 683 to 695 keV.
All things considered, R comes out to 153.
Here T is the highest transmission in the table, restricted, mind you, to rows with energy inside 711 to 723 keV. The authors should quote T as 205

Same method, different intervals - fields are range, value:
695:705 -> 161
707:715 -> 188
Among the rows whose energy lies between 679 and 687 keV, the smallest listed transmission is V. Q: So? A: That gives 151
